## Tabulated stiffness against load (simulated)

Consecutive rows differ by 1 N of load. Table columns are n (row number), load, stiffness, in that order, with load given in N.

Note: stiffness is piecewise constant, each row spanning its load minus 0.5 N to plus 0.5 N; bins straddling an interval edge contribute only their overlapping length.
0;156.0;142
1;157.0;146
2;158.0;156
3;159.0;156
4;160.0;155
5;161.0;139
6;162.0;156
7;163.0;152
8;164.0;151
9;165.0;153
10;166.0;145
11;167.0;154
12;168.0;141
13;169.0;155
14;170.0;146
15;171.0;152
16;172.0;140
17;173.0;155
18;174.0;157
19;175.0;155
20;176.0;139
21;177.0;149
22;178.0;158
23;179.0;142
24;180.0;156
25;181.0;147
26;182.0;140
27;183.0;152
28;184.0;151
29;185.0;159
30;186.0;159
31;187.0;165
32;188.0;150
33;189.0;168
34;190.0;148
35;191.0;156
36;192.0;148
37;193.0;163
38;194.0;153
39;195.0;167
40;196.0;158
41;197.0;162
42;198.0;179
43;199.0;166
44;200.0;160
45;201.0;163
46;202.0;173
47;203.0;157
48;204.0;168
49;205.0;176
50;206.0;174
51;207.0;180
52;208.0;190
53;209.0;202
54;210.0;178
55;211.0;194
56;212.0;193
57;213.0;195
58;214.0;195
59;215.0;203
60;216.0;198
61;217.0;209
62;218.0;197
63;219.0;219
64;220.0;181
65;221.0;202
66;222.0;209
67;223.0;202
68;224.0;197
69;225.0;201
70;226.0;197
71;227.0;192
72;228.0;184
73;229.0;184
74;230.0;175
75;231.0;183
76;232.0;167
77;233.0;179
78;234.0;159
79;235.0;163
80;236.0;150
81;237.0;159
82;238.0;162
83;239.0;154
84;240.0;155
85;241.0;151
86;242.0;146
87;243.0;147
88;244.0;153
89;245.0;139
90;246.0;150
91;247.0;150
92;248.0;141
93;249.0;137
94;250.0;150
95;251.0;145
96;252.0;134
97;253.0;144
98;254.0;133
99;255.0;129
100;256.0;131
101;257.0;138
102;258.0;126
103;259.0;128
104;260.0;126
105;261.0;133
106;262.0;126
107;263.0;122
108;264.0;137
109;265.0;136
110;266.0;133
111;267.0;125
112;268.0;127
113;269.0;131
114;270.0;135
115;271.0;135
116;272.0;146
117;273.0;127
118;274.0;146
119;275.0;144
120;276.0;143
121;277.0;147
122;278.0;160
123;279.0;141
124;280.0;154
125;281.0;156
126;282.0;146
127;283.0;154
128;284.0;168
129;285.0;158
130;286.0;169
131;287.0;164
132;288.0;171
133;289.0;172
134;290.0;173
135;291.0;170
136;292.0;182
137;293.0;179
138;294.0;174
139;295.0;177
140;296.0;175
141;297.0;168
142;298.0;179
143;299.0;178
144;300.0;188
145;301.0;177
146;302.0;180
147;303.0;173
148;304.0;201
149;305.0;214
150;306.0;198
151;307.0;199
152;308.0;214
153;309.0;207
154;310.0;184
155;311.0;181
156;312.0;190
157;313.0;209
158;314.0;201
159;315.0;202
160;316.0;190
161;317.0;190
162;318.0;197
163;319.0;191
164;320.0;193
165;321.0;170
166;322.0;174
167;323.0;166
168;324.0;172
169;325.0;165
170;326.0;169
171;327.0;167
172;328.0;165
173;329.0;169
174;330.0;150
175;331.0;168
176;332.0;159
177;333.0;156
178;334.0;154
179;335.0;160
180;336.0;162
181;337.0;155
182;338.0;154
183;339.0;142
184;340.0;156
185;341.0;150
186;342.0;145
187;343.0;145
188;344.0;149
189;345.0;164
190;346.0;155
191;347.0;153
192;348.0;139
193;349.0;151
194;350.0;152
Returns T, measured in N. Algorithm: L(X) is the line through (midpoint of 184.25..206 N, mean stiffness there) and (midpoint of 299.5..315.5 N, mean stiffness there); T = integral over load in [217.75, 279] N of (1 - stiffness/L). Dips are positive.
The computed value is 7.8 N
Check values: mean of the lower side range 162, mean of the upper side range 195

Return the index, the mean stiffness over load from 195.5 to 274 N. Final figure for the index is 162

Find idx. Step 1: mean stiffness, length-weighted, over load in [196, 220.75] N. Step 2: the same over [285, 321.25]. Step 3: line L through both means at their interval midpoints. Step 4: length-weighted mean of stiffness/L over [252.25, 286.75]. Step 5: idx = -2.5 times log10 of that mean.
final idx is 0.30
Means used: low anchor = 183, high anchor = 185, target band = 140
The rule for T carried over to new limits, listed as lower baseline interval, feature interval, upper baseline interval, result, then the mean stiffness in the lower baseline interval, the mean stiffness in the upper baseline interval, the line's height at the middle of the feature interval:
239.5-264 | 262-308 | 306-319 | 2.8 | 139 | 197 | 171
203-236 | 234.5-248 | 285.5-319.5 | 2.6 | 188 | 186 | 187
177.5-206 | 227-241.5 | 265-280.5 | -1.8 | 159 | 139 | 149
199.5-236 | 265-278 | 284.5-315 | 3.3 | 186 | 184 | 184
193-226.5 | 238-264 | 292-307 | 6.2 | 184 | 183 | 184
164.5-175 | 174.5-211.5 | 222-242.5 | -0.7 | 150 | 174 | 159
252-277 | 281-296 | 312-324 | -0.9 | 134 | 189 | 158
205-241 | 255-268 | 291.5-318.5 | 4.0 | 185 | 189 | 187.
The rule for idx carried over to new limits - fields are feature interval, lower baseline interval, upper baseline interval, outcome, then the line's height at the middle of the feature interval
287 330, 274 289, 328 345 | -0.175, 155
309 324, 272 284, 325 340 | -0.206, 156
